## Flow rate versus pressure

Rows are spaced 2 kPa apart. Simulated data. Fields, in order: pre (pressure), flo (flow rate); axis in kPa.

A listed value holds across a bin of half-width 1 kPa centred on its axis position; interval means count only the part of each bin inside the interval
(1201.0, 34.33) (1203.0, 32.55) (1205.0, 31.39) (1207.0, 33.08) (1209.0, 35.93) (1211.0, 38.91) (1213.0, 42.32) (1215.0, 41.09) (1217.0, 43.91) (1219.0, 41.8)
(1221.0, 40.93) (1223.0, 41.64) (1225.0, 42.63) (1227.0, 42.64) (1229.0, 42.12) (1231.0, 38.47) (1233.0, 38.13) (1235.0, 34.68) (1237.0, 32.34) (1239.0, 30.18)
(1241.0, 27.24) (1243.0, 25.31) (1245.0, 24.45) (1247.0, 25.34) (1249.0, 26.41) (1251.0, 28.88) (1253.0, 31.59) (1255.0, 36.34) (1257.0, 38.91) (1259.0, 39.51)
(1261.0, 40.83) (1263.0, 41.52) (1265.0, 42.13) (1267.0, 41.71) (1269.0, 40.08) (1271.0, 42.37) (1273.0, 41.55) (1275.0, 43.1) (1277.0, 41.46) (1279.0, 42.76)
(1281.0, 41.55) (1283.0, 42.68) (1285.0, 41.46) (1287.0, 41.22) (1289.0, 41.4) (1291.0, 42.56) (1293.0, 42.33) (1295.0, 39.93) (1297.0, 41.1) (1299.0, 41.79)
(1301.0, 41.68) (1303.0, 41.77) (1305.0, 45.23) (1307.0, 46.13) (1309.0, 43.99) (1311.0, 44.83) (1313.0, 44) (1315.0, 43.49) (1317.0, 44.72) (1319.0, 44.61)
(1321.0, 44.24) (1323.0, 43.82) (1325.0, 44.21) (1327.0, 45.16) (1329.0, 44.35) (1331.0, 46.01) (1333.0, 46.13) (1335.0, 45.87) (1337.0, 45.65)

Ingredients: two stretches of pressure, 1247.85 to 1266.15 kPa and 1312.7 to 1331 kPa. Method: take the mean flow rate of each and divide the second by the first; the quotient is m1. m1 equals 1.2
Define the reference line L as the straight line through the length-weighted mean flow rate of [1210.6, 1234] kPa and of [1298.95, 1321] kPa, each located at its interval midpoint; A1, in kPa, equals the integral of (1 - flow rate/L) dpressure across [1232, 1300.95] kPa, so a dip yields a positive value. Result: 8.4 kPa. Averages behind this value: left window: 41.3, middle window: 37.5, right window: 43.9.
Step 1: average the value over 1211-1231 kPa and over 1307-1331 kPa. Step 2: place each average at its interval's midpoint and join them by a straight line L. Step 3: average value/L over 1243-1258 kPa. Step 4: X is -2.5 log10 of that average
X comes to 0.38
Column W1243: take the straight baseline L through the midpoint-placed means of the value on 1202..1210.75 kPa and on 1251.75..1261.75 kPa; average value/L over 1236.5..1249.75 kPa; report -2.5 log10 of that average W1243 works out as 0.31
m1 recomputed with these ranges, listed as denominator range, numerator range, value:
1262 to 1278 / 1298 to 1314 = 1.05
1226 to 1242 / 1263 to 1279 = 1.17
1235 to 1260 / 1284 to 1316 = 1.39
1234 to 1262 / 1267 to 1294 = 1.33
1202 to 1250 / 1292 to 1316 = 1.21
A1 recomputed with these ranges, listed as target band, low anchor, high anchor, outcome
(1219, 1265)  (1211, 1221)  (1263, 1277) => 7.1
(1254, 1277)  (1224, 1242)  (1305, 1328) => -0.7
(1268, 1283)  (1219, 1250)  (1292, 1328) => -1.0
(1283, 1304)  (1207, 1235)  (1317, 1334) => 0.9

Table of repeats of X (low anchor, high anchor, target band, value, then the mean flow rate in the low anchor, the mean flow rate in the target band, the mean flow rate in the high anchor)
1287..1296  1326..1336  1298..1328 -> -0.007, 41.5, 44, 45.5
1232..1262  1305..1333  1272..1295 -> -0.096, 32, 41.9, 44.7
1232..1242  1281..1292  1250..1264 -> -0.013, 32.5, 36.8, 41.8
